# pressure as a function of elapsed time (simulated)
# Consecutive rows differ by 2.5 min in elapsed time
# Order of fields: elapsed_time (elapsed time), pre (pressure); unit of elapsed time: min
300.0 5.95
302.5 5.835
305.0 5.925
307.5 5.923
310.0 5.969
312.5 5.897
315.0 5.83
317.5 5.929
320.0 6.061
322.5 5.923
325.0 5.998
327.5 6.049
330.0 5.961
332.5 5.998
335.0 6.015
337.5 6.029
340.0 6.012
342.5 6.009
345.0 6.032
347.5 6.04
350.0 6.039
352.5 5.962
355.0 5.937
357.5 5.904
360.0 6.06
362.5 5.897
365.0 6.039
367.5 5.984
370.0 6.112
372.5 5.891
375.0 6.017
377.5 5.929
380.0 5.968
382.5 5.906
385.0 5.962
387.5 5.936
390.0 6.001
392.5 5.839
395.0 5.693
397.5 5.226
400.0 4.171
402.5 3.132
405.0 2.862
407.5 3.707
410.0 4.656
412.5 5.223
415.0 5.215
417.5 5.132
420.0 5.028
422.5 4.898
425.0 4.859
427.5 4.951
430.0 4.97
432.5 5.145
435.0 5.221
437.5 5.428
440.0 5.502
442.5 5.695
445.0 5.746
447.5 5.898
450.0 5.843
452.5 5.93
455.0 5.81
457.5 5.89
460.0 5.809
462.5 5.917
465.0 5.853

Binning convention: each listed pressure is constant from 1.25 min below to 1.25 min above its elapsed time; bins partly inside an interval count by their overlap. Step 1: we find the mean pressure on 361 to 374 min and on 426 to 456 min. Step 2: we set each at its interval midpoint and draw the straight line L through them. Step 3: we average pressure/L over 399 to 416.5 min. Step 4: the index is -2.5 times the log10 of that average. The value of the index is 0.35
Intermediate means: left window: 5.99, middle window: 4.15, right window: 5.5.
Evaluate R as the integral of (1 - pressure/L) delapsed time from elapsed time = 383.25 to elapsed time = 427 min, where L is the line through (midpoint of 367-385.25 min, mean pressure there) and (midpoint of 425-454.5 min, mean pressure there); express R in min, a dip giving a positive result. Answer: 6.2 min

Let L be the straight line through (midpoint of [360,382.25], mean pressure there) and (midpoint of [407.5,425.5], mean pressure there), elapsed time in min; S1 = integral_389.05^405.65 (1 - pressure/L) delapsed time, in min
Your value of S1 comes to 1.98 min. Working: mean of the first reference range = 5.98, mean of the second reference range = 4.92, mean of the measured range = 4.75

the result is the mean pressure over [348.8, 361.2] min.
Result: 5.98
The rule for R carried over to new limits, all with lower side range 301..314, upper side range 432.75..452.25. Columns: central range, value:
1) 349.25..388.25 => -1.33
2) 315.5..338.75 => -0.50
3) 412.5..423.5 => 1.12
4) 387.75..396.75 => -0.15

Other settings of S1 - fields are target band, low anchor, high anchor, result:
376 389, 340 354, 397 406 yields -4.0 min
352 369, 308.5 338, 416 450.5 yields -0.7 min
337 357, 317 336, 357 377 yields 0.0 min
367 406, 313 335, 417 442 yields 0.5 min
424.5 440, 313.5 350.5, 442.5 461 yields 1.9 min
